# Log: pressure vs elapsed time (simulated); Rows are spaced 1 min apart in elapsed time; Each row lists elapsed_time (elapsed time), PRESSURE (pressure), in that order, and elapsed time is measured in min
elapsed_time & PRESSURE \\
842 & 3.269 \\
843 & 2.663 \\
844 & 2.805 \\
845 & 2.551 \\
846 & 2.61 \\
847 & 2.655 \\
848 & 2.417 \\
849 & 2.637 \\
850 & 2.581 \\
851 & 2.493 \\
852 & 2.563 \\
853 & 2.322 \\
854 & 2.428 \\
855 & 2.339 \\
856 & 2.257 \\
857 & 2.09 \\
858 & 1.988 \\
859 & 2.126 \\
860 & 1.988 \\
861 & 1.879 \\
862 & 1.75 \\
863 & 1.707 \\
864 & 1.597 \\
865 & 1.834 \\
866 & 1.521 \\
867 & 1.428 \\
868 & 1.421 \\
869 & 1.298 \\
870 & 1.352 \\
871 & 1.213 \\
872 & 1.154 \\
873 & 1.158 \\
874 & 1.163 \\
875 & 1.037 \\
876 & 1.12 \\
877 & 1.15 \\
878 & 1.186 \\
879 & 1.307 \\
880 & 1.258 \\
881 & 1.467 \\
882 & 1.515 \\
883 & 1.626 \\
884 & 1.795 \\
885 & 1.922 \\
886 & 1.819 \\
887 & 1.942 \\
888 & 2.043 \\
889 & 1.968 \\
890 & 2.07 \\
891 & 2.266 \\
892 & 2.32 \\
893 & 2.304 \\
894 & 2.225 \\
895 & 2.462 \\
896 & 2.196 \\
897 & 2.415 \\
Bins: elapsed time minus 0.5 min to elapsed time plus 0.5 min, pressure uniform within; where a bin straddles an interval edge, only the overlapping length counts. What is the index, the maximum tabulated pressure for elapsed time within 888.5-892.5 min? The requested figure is 2.32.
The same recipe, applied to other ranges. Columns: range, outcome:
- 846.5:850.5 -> 2.655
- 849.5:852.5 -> 2.581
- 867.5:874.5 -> 1.421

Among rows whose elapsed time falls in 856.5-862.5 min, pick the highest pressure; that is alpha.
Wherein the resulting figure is 2.126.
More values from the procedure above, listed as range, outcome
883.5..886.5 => 1.922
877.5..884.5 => 1.795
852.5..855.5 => 2.428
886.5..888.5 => 2.043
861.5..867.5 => 1.834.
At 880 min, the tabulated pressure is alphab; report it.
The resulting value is 1.258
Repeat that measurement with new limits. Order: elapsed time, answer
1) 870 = 1.352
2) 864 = 1.597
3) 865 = 1.834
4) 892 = 2.32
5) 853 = 2.322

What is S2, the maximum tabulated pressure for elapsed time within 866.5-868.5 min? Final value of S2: 1.428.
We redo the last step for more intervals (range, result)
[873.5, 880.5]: 1.307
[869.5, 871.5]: 1.352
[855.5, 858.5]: 2.257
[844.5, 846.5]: 2.61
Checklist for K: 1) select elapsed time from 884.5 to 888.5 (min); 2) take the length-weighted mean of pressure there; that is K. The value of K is 1.93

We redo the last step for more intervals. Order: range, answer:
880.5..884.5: 1.6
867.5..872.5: 1.29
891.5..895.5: 2.33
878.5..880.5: 1.28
